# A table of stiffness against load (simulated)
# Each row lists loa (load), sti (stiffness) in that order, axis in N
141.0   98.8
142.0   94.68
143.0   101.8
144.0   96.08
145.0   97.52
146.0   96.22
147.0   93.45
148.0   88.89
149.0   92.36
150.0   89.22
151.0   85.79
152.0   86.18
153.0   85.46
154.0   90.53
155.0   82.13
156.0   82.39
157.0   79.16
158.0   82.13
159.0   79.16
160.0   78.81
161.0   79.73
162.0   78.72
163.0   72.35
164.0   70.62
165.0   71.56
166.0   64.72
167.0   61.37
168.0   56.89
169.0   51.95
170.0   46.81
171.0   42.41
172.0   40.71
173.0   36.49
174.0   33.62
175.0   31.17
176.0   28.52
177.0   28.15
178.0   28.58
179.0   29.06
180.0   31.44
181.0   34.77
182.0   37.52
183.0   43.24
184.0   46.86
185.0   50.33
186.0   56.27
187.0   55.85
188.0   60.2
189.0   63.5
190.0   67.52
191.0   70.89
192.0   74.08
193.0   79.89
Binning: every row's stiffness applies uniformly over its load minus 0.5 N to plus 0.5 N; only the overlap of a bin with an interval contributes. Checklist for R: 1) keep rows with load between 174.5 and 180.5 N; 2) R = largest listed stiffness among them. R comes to 31.44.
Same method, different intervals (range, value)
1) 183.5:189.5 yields 63.5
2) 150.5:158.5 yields 90.53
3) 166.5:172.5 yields 61.37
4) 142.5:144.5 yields 101.8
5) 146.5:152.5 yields 93.45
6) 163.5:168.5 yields 71.56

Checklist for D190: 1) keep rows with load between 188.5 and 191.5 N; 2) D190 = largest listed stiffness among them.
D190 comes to 70.89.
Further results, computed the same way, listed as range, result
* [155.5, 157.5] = 82.39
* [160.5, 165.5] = 79.73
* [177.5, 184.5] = 46.86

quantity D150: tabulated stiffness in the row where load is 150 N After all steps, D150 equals 89.22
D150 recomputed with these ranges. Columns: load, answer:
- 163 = 72.35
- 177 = 28.15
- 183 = 43.24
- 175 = 31.17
